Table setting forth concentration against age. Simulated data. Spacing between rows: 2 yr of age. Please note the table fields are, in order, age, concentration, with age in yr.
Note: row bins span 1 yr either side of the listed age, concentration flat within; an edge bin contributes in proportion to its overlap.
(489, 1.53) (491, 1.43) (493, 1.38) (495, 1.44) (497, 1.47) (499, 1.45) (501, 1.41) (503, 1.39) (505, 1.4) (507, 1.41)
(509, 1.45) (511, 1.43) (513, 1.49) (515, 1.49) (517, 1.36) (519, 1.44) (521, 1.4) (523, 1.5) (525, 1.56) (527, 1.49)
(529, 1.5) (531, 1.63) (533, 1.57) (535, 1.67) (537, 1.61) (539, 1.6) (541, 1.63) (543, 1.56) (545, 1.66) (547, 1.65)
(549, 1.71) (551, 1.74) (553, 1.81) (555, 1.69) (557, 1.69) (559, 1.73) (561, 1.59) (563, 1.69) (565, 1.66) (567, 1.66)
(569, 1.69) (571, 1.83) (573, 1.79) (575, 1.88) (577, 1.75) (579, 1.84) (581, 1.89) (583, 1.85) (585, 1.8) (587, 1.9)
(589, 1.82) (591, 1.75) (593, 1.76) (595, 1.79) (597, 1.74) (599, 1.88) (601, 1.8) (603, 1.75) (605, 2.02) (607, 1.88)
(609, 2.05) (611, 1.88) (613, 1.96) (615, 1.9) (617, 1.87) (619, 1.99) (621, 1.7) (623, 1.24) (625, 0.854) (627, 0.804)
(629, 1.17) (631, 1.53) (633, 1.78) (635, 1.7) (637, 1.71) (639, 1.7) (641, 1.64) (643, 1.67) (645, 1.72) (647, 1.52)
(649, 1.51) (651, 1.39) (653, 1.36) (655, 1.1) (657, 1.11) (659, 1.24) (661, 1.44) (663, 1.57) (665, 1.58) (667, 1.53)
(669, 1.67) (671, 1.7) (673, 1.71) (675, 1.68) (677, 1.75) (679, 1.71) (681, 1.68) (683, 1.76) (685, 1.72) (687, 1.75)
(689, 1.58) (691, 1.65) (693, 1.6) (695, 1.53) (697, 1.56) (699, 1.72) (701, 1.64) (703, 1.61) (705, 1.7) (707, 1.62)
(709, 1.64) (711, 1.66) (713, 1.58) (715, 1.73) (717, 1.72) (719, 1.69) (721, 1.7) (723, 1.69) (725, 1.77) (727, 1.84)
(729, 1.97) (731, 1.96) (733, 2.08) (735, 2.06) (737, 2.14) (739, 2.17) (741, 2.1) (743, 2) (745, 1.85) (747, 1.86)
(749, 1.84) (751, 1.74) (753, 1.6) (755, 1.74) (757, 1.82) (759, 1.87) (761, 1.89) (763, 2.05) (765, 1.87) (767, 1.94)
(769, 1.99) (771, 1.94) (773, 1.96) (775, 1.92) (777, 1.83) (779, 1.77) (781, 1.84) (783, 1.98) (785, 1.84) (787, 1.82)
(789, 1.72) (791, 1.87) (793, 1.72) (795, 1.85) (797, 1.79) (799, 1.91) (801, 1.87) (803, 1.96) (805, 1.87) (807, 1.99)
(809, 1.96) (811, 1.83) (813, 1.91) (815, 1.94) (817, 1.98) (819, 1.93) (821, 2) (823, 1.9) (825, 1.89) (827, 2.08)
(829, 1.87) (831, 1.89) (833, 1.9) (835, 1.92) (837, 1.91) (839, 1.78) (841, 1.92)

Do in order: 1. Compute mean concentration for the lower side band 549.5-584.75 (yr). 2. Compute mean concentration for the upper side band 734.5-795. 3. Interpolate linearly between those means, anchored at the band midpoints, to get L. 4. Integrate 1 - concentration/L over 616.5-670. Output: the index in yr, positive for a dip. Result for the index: 9.6 yr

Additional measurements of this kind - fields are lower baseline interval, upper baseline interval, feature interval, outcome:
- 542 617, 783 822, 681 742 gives 2.7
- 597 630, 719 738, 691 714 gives 2.8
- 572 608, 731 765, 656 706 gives 7.3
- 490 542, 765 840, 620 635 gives 2.9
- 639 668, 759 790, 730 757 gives -2.3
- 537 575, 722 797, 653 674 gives 3.9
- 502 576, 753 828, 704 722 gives 1.3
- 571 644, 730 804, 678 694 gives 1.1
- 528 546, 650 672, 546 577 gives -3.0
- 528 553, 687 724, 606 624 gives -2.1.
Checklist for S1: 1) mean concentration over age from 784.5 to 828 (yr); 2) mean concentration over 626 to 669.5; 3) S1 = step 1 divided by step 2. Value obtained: 1.29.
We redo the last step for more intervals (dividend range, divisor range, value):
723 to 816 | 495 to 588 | 1.17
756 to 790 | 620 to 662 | 1.32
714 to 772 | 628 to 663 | 1.26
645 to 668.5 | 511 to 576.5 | 0.87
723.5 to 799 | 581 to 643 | 1.11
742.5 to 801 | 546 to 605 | 1.05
